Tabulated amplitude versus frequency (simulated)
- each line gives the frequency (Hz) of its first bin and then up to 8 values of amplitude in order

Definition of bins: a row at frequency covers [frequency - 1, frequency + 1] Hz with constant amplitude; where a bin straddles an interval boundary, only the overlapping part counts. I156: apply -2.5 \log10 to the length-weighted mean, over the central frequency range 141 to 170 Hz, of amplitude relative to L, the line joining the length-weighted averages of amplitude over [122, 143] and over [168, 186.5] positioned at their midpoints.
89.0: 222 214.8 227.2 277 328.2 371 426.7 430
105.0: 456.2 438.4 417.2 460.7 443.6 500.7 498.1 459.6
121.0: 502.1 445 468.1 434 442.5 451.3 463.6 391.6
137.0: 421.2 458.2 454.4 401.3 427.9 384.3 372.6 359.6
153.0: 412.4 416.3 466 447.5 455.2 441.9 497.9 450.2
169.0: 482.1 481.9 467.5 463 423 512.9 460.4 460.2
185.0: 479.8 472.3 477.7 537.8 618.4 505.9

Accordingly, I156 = 0.063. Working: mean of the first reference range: 441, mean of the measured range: 431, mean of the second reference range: 470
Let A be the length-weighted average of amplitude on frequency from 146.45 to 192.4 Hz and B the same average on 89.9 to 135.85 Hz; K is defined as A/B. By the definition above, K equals 1.10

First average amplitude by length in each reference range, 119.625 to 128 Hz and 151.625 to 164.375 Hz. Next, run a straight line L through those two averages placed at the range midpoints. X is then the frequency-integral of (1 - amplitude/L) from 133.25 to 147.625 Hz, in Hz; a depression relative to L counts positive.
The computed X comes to 0.9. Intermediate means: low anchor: 462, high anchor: 439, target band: 423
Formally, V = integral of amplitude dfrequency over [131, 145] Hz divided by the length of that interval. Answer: 433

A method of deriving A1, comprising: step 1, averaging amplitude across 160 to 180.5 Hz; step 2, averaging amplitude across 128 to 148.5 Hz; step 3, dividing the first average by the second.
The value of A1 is 1.09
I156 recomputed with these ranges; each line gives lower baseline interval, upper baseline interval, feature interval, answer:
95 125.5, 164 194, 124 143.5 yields 0.03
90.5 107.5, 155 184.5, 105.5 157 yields -0.09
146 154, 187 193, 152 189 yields -0.02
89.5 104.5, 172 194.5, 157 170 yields -0.03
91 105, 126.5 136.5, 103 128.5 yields -0.17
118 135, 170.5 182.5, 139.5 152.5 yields 0.14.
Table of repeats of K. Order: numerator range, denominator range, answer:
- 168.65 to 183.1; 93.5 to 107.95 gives 1.22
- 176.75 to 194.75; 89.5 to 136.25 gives 1.20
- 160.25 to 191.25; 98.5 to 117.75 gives 1.06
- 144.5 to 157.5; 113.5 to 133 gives 0.86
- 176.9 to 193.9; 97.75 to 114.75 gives 1.15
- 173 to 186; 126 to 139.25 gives 1.07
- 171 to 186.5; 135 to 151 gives 1.14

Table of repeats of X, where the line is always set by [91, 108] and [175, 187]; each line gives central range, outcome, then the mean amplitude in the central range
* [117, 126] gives -1.9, 472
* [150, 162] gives 0.2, 426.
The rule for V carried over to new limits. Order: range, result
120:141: 448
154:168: 454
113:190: 450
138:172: 436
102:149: 444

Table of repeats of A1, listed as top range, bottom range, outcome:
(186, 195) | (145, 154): 1.35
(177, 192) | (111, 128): 1.03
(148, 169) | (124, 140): 0.98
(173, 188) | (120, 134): 1.02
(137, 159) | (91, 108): 1.16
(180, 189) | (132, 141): 1.08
